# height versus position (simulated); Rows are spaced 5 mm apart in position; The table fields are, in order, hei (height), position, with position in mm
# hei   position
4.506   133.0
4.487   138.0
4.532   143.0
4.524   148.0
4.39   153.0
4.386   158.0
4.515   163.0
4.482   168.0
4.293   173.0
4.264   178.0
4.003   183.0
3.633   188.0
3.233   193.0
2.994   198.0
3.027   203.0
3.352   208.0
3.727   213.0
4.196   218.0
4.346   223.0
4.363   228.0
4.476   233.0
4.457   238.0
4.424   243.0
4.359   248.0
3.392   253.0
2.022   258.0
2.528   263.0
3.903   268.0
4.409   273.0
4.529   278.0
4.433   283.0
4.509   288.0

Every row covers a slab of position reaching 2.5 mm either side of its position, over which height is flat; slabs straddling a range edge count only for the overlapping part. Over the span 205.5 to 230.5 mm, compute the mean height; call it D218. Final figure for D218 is 4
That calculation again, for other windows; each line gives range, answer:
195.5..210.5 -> 3.12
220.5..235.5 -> 4.39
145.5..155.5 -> 4.46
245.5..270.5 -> 3.24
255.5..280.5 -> 3.48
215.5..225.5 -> 4.27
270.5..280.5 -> 4.47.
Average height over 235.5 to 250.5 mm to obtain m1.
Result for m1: 4.41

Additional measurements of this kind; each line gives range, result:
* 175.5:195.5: 3.78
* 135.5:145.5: 4.51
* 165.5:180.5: 4.35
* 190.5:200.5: 3.11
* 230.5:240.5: 4.47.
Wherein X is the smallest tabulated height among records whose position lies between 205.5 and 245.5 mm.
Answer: 3.352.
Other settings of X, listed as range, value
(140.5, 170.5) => 4.386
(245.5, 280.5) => 2.022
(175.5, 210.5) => 2.994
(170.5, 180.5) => 4.264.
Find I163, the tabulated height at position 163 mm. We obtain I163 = 4.515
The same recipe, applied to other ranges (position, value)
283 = 4.433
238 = 4.457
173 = 4.293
